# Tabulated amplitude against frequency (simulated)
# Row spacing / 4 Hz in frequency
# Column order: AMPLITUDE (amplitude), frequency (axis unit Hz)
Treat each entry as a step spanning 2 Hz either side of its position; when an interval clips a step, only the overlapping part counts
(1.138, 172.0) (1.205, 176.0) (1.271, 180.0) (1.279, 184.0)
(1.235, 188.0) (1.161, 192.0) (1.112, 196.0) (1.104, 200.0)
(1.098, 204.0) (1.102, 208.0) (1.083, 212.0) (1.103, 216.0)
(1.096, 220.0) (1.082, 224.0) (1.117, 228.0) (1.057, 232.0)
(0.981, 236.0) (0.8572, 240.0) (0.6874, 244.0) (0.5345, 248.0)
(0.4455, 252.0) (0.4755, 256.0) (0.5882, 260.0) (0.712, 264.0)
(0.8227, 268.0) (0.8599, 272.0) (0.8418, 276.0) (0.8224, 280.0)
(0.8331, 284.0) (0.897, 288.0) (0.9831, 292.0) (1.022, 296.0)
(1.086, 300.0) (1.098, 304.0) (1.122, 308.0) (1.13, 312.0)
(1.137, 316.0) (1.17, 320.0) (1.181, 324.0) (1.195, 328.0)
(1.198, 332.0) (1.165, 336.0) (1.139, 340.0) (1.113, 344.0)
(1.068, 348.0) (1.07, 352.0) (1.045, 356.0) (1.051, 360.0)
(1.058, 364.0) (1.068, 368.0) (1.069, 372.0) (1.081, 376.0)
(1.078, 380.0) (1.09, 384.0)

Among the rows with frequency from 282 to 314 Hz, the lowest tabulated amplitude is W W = 0.8331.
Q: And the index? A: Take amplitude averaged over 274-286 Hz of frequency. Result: 0.832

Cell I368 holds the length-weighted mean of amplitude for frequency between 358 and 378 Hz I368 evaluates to 1.07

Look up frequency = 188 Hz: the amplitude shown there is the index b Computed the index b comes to 1.235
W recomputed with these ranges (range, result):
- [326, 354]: 1.068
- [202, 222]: 1.083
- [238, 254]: 0.4455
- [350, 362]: 1.045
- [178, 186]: 1.271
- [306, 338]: 1.122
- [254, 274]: 0.4755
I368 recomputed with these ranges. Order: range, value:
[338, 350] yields 1.11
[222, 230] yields 1.1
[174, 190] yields 1.25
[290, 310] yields 1.06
